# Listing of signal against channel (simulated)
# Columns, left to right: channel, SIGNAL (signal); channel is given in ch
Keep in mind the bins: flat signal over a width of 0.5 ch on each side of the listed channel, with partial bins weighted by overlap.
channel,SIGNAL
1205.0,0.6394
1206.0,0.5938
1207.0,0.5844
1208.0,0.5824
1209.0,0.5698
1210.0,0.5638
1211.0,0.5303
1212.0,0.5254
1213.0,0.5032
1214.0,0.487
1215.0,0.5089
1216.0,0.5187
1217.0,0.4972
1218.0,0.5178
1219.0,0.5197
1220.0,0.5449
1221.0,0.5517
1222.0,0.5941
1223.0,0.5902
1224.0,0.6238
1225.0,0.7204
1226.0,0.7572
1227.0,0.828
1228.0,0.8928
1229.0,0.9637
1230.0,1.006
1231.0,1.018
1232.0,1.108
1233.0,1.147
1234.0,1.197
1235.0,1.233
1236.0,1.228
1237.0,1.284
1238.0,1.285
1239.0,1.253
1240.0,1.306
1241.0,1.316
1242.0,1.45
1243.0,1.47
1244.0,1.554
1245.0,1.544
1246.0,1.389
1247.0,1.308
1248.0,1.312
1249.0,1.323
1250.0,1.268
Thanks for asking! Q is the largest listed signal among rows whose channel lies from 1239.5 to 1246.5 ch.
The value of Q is 1.554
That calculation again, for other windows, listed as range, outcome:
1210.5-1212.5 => 0.5303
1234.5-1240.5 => 1.306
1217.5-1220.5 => 0.5449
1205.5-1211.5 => 0.5938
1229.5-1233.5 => 1.147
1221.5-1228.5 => 0.8928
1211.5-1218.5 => 0.5254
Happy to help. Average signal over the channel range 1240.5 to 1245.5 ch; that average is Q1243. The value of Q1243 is 1.47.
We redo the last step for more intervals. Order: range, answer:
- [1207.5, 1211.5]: 0.562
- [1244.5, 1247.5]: 1.41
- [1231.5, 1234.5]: 1.15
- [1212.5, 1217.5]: 0.503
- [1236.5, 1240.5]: 1.28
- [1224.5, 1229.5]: 0.832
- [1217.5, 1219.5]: 0.519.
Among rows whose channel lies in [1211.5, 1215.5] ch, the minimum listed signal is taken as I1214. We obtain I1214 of 0.487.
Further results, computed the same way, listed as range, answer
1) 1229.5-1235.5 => 1.006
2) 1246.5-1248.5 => 1.308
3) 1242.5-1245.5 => 1.47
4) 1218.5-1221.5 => 0.5197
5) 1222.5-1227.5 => 0.5902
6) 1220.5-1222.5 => 0.5517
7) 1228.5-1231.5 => 0.9637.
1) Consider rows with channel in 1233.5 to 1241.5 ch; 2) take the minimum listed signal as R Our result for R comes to 1.197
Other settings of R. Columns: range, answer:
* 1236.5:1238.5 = 1.284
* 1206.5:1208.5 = 0.5824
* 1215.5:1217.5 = 0.4972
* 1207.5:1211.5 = 0.5303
